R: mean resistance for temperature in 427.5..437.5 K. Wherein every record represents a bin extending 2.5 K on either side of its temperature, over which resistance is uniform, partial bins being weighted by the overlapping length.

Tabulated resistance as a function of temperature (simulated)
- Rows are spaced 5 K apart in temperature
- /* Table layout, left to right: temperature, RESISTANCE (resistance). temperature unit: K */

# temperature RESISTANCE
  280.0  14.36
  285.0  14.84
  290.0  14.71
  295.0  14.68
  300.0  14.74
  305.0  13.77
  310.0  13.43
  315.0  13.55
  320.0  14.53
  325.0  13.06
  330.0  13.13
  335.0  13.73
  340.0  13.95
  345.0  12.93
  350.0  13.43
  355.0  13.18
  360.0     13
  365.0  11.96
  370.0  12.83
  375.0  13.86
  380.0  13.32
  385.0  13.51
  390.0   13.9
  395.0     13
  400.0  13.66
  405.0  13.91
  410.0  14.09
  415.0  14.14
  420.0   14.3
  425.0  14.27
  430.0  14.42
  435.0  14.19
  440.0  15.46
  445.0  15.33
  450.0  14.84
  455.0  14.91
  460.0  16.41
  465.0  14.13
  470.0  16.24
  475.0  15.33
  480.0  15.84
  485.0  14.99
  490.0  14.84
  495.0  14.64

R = 14.3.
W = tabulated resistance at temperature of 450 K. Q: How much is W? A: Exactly 14.84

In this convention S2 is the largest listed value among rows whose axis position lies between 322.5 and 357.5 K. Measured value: 13.95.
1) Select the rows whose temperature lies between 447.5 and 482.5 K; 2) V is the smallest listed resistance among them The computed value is 14.13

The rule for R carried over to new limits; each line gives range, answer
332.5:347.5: 13.5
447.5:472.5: 15.3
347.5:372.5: 12.9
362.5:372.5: 12.4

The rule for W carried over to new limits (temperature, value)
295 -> 14.68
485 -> 14.99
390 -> 13.9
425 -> 14.27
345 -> 12.93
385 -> 13.51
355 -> 13.18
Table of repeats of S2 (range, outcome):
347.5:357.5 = 13.43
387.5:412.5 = 14.09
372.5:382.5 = 13.86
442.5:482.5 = 16.41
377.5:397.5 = 13.9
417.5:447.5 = 15.46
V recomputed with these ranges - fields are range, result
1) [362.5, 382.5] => 11.96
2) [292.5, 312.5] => 13.43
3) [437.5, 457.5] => 14.84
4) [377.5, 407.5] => 13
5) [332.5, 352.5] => 12.93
